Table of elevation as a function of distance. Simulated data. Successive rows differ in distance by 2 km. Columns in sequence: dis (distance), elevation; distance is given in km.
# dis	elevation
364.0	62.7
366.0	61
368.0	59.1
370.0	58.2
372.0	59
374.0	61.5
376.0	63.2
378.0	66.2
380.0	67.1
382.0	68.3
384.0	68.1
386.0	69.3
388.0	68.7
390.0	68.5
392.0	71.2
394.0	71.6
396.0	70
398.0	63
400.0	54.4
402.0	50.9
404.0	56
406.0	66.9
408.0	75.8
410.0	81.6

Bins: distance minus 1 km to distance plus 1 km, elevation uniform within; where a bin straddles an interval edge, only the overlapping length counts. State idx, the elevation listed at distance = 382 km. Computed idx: 68.3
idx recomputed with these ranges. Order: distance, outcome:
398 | 63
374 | 61.5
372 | 59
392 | 71.2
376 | 63.2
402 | 50.9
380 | 67.1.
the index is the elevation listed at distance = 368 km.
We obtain 59.1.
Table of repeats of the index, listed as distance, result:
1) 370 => 58.2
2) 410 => 81.6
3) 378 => 66.2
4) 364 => 62.7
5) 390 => 68.5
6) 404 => 56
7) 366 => 61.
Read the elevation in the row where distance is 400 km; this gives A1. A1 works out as 54.4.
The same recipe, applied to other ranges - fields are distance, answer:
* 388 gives 68.7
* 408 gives 75.8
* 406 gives 66.9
